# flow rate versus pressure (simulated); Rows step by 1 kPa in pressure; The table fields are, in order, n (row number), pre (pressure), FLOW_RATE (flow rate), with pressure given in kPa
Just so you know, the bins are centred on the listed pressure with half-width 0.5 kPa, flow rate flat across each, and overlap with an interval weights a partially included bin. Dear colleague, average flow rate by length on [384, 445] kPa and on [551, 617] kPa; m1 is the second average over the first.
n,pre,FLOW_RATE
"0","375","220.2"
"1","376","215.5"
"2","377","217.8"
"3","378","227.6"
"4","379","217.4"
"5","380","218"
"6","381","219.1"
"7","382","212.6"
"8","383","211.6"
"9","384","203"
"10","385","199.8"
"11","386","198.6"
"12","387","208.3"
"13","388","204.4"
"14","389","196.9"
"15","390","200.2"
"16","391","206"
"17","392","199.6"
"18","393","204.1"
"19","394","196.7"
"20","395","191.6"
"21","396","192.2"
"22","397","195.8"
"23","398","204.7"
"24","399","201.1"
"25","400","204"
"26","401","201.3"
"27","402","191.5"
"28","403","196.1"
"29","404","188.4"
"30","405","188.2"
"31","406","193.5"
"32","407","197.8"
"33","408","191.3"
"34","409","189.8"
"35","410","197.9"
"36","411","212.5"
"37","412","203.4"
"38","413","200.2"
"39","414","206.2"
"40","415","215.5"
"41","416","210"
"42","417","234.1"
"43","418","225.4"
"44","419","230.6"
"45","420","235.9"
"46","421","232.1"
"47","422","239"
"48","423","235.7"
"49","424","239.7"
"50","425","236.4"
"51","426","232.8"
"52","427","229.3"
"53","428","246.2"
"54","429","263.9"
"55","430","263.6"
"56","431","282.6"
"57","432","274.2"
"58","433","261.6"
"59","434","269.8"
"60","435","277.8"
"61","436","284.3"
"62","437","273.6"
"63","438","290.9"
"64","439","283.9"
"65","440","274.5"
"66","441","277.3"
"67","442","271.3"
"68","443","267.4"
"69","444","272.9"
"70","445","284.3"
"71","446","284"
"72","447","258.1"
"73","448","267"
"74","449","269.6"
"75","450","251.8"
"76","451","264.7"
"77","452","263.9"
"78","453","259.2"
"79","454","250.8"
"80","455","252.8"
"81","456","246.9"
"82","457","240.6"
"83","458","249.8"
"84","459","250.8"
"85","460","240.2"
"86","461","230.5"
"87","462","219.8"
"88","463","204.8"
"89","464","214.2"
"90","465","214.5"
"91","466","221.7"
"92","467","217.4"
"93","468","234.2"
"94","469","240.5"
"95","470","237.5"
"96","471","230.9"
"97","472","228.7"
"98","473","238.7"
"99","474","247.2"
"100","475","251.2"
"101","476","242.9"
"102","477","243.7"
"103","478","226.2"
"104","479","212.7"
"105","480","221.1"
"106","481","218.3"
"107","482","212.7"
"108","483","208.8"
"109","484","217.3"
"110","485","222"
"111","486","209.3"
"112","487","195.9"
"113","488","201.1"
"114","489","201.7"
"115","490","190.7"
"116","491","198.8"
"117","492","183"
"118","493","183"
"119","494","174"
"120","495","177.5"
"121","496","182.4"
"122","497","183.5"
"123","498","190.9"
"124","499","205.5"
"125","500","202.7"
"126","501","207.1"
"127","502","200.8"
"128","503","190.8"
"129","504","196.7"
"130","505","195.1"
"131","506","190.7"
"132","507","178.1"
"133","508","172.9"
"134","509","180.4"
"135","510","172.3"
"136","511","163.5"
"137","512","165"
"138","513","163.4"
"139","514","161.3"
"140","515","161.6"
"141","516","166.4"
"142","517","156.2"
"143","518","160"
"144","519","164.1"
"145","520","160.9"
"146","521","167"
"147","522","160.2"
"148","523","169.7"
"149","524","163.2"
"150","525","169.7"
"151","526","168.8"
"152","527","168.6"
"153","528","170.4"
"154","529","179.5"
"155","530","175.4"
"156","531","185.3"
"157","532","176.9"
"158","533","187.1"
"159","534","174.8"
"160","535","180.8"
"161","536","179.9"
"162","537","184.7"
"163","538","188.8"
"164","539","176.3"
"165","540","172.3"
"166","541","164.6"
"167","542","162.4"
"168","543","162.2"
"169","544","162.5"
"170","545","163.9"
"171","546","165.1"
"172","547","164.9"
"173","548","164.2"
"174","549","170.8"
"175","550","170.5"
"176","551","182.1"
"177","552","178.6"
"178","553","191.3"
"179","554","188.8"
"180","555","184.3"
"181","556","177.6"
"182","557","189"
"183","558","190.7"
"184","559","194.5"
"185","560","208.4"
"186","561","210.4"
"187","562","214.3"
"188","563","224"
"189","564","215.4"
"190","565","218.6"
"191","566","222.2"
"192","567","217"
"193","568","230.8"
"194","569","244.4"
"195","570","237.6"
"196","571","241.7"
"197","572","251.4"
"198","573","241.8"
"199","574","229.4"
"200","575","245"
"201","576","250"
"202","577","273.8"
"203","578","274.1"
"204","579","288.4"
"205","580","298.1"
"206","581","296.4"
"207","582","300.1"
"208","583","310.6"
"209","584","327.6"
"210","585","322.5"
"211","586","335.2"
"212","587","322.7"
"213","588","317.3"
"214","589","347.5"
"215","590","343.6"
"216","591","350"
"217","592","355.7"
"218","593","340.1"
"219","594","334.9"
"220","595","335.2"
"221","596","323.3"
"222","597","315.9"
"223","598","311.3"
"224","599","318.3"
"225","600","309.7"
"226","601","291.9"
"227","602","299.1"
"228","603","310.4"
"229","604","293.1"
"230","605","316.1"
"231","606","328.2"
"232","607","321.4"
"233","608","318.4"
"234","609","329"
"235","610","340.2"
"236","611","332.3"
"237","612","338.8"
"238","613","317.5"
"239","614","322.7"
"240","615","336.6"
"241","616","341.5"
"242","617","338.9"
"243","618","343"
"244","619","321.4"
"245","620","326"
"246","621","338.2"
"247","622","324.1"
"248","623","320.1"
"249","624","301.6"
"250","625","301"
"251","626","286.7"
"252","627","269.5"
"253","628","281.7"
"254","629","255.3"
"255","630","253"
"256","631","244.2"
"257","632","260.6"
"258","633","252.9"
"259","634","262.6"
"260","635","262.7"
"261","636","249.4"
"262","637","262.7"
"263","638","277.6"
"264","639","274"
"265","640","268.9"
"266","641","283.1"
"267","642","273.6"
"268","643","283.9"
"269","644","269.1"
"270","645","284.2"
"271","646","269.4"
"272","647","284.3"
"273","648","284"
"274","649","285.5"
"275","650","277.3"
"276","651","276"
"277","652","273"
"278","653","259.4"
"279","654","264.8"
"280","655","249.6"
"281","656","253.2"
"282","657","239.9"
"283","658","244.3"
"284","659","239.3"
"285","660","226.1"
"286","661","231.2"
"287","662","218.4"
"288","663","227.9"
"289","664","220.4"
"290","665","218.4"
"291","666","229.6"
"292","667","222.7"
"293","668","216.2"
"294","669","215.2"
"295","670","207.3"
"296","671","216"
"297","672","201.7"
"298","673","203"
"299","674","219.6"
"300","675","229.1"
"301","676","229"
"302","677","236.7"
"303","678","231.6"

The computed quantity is 1.2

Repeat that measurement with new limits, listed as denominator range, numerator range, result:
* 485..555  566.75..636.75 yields 1.68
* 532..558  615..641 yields 1.65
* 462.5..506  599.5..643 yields 1.42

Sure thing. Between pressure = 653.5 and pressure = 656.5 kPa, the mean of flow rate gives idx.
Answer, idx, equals 256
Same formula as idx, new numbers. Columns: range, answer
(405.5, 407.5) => 196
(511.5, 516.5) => 164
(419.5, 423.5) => 236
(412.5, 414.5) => 203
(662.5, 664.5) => 224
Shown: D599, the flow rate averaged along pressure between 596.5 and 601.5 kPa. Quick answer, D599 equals 309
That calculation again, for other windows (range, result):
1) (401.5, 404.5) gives 192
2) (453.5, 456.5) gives 250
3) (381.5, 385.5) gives 207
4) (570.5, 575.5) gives 242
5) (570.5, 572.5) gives 247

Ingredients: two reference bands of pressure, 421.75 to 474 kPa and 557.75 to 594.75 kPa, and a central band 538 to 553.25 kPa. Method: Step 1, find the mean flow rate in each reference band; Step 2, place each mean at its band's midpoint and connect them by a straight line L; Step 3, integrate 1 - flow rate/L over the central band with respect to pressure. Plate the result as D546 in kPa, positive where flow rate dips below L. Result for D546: 5.5 kPa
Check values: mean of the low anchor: 252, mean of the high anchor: 272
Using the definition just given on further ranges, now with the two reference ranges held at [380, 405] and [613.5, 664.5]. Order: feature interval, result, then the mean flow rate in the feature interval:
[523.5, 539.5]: 4.4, 177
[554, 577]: 3.1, 220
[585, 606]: -4.8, 324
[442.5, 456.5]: -2.9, 264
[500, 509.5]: 1.8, 191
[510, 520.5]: 3.3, 163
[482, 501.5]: 2.9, 197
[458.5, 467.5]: 0.0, 224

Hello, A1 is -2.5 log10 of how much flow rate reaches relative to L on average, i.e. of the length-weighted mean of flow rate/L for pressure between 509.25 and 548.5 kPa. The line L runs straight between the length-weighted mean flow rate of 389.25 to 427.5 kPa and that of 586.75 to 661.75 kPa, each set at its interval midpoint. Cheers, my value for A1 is 0.454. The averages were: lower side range 209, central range 169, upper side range 296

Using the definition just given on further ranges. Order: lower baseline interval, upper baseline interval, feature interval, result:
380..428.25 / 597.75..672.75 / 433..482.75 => -0.109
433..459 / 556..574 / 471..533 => 0.272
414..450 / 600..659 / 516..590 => 0.298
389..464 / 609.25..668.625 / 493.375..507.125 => 0.286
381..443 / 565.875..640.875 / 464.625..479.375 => 0.066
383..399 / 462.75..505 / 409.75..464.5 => -0.204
